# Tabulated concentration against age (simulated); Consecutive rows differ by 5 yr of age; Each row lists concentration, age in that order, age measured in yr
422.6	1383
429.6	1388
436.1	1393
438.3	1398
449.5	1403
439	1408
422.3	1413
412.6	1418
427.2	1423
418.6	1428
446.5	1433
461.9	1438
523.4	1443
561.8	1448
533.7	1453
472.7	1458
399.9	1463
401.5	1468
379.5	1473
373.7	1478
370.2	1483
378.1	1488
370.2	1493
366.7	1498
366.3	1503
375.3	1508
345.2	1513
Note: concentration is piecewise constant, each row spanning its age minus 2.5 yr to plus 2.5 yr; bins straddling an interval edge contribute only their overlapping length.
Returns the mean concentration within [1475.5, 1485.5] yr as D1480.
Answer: 372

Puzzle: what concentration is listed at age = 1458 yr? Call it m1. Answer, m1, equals 472.7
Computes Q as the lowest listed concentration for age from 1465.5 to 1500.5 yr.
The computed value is 366.7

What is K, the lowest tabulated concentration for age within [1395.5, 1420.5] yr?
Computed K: 412.6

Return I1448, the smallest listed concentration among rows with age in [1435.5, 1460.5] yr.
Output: 461.9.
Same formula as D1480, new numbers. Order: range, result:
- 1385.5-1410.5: 438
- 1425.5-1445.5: 463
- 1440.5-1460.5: 523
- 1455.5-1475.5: 413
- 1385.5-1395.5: 433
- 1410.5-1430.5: 420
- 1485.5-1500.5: 372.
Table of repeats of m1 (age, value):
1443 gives 523.4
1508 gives 375.3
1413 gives 422.3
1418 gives 412.6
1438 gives 461.9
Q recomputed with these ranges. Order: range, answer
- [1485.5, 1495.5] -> 370.2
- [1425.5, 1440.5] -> 418.6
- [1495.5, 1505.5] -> 366.3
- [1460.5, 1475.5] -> 379.5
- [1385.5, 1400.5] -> 429.6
